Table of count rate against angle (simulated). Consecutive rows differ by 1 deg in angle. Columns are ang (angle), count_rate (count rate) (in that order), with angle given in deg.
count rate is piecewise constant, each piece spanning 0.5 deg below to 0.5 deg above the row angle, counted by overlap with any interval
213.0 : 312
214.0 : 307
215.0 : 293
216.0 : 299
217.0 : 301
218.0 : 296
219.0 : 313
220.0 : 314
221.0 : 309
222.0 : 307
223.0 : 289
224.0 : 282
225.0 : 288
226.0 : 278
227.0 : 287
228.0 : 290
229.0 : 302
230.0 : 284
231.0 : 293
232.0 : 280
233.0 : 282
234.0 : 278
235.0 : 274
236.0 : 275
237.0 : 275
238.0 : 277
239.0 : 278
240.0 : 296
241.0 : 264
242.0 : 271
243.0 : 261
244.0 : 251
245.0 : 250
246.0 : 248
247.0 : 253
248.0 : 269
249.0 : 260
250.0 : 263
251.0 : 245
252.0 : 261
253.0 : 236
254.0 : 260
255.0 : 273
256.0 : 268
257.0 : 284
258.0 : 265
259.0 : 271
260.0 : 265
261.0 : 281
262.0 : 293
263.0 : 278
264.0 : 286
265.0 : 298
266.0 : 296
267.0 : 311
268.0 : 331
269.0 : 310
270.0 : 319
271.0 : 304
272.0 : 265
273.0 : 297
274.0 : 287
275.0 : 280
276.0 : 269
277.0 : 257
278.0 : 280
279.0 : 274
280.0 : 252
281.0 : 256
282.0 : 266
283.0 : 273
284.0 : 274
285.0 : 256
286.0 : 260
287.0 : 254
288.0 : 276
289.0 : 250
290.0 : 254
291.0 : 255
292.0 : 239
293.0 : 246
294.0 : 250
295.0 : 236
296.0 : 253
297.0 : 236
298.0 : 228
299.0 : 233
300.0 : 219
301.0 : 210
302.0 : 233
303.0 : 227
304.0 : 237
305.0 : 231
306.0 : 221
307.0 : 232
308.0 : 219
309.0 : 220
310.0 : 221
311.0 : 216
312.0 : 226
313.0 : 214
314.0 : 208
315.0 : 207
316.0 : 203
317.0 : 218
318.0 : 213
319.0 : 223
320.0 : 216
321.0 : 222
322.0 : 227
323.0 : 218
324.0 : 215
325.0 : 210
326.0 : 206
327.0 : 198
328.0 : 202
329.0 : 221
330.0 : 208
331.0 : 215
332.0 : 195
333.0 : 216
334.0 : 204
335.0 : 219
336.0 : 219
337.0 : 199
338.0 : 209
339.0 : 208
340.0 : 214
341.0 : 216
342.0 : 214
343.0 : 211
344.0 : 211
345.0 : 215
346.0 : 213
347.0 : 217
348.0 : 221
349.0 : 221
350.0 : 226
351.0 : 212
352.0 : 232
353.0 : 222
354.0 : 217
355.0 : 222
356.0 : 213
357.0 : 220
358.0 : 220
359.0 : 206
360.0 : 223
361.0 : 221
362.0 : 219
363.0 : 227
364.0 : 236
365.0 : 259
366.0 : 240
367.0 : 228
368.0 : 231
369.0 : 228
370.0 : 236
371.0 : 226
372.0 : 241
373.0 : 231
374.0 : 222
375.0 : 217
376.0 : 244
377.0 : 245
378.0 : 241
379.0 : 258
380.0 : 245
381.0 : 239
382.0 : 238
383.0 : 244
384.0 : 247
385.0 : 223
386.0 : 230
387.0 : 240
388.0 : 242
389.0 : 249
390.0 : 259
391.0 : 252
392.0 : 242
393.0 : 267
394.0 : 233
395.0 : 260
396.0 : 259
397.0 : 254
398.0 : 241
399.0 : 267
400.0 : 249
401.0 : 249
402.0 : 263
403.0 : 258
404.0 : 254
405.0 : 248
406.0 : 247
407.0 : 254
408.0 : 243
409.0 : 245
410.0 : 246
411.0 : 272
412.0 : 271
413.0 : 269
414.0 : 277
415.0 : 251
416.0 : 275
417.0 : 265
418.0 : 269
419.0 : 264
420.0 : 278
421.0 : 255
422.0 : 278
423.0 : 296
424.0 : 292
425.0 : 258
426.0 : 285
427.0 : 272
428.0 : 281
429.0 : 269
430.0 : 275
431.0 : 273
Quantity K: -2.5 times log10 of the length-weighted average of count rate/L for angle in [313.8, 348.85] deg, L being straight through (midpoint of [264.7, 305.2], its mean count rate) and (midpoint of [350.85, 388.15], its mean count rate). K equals 0.16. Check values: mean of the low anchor 263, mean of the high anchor 231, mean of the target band 212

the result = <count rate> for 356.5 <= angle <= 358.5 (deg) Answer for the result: 220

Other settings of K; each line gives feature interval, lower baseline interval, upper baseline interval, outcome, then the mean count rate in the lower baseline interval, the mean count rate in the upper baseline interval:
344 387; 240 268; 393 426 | 0.15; 271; 261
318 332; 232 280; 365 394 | 0.20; 276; 240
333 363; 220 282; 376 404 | 0.19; 278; 248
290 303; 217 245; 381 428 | 0.16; 285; 257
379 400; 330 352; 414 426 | 0.01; 213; 272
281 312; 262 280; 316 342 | 0.07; 290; 212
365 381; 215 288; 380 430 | 0.11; 279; 258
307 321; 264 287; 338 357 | 0.14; 282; 217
